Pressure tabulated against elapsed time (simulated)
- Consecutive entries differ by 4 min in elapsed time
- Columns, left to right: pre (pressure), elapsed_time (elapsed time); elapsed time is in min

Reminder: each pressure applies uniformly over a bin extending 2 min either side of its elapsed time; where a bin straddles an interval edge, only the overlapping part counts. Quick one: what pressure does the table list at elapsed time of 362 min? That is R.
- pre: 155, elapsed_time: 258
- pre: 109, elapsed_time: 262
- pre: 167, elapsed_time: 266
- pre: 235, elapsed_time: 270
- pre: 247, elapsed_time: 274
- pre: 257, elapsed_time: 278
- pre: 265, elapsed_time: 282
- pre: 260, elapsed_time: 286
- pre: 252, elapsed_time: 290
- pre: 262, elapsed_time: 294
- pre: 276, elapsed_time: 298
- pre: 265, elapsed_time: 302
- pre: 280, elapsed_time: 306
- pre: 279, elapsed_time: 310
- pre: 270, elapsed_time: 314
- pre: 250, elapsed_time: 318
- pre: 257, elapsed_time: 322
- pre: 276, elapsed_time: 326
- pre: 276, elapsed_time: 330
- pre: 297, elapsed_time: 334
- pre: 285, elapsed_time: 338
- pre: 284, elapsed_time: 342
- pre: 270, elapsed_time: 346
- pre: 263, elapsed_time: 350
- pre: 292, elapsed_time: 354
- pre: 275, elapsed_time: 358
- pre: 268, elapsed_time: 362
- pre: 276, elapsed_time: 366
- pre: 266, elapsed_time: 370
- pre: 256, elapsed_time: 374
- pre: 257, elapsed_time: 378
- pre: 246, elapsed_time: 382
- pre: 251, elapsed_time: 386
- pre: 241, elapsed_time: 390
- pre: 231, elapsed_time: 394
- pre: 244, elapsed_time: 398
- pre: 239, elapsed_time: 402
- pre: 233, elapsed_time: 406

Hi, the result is 268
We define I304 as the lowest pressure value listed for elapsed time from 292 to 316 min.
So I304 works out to 262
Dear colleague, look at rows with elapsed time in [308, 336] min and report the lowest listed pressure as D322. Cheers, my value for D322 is 250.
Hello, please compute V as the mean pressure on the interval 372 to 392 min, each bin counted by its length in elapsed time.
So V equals 250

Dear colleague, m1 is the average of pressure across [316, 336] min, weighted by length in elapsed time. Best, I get 271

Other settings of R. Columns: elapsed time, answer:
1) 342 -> 284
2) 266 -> 167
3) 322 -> 257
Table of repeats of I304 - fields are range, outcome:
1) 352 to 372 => 266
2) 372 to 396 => 231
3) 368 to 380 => 256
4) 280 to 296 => 252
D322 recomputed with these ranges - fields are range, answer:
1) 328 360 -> 263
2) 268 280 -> 235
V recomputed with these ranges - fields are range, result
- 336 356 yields 279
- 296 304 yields 270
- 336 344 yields 284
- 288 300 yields 263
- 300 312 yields 275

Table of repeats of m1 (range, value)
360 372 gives 270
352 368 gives 278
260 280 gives 203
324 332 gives 276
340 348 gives 277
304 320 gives 270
